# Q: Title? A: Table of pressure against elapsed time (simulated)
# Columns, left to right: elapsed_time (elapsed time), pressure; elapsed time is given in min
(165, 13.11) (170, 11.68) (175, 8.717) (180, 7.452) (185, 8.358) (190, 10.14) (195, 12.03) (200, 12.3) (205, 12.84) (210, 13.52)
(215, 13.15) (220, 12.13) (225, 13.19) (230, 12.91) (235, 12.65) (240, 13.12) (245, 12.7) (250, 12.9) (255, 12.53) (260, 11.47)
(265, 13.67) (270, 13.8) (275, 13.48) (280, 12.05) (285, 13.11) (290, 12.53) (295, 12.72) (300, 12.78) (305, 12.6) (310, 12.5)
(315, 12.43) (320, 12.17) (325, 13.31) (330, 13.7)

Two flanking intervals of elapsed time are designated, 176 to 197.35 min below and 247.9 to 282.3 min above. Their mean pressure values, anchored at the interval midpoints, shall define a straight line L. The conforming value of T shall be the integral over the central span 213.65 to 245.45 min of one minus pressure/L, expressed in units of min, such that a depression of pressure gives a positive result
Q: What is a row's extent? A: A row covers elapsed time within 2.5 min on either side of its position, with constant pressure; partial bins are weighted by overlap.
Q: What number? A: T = -4.4 min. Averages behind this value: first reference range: 9.42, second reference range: 12.8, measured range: 12.8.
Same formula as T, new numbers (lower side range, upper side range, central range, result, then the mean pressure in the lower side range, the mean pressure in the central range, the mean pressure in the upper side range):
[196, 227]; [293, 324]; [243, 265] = 0.3 min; 12.8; 12.5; 12.6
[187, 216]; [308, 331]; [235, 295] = -1.5 min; 12.2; 12.8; 12.8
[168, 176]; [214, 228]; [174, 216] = 2.4 min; 10.4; 10.9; 12.8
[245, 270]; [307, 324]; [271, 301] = -0.5 min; 12.8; 12.8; 12.5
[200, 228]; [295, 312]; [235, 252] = -0.1 min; 12.9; 12.9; 12.6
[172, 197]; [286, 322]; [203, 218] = -4.7 min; 9.33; 13.1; 12.6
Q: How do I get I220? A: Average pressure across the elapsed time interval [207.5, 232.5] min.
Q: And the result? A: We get 13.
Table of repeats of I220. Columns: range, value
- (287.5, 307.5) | 12.7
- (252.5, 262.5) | 12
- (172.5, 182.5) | 8.08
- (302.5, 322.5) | 12.4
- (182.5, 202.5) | 10.7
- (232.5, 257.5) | 12.8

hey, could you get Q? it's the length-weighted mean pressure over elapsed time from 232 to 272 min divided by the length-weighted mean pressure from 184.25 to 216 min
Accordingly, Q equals 1.08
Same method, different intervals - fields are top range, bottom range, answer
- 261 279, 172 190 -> 1.56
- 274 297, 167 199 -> 1.29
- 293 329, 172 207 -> 1.24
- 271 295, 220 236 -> 1.00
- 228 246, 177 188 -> 1.60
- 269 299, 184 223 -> 1.08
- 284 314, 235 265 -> 1.00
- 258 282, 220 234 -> 1.01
